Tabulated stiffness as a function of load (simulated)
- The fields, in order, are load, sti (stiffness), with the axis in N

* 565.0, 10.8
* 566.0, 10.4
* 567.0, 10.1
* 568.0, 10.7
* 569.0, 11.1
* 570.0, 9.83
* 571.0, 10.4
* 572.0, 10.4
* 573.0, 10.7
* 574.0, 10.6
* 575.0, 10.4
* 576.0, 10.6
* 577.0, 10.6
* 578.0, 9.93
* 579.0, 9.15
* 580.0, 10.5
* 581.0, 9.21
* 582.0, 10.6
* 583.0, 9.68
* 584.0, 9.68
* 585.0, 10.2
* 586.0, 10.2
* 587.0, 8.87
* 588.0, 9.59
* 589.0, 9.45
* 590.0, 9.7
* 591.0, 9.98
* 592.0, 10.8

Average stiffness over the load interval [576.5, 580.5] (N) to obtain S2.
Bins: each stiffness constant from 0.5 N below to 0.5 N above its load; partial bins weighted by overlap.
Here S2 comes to 10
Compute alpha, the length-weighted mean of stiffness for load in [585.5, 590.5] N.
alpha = 9.56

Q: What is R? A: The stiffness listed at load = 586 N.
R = 10.2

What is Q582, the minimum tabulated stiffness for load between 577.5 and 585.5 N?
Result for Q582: 9.15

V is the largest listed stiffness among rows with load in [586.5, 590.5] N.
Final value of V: 9.7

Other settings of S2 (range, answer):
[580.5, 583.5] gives 9.83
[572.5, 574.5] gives 10.6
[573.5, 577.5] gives 10.6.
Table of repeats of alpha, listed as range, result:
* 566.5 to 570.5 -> 10.4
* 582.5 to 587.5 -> 9.73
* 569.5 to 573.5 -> 10.3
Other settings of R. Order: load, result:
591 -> 9.98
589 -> 9.45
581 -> 9.21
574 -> 10.6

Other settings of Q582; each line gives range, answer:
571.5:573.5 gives 10.4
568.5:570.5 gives 9.83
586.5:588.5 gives 8.87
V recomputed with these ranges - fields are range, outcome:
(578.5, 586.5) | 10.6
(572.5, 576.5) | 10.7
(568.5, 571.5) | 11.1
